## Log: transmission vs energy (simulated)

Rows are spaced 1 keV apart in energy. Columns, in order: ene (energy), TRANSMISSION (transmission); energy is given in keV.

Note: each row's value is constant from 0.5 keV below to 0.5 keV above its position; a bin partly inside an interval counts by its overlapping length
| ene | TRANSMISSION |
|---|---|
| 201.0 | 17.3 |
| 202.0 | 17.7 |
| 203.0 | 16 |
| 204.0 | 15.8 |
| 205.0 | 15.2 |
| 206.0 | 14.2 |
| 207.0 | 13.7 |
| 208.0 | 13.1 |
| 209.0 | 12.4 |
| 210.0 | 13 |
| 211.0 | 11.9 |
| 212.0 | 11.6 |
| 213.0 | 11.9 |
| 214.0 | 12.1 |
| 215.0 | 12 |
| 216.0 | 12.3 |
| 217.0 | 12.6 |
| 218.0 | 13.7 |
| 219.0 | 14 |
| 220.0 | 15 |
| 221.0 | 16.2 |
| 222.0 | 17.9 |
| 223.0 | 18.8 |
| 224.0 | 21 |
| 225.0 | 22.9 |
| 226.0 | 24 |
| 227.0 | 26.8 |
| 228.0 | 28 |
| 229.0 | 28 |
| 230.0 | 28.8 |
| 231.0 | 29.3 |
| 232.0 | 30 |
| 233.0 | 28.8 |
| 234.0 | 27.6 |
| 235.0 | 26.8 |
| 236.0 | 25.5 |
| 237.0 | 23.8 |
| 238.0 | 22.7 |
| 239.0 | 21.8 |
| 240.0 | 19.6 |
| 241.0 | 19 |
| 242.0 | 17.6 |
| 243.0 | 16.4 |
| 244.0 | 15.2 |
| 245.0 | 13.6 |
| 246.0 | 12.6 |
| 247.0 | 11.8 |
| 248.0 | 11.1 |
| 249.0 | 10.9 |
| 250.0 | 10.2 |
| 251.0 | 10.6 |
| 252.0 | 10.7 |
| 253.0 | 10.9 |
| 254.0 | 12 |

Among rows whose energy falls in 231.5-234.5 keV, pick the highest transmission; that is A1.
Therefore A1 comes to 30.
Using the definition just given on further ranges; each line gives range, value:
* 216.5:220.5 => 15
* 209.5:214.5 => 13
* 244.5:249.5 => 13.6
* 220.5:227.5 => 26.8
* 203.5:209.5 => 15.8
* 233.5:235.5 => 27.6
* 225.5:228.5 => 28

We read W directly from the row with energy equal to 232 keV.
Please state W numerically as 30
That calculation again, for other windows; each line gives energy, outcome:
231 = 29.3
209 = 12.4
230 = 28.8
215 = 12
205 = 15.2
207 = 13.7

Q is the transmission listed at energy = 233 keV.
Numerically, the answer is 28.8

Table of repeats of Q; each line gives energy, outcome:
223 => 18.8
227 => 26.8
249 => 10.9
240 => 19.6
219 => 14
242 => 17.6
